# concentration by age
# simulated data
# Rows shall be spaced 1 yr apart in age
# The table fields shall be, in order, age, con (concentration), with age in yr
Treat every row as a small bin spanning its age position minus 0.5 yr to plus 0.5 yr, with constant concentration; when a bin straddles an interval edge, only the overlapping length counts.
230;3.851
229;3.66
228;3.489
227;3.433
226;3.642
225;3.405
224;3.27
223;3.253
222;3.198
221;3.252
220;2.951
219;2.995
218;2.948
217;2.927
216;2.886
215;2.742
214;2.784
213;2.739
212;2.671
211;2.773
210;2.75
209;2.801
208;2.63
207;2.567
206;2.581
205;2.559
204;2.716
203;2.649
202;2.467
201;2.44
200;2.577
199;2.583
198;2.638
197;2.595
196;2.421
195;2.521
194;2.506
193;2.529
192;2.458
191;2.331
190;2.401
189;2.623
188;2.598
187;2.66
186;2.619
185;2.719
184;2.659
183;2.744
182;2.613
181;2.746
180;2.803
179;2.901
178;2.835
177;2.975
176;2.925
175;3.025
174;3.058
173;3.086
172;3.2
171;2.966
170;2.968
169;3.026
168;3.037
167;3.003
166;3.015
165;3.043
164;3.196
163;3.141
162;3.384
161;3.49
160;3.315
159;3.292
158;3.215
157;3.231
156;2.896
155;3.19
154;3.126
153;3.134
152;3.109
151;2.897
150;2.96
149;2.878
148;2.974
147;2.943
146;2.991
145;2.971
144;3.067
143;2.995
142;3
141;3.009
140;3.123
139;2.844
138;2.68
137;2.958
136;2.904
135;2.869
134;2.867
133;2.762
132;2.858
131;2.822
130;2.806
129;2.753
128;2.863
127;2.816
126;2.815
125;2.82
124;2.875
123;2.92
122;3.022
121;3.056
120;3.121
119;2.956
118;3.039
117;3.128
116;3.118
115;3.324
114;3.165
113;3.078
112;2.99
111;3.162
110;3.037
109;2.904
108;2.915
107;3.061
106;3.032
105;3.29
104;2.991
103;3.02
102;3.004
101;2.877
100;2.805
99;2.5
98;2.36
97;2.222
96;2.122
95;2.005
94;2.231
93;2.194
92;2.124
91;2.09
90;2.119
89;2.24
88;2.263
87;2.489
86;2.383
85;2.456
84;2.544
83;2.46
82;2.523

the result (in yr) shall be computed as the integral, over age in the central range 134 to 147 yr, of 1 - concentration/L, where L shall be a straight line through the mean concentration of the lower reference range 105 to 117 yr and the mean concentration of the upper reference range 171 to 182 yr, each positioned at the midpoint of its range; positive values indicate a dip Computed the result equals 0.3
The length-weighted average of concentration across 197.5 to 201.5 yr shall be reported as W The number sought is 2.56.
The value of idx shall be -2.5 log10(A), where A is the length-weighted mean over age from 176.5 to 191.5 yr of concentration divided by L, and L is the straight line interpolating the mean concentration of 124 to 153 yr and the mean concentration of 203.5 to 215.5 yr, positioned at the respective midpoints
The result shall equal 0.04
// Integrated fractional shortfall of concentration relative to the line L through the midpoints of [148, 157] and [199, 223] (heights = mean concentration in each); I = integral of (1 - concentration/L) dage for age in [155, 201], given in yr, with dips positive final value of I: 1.1 yr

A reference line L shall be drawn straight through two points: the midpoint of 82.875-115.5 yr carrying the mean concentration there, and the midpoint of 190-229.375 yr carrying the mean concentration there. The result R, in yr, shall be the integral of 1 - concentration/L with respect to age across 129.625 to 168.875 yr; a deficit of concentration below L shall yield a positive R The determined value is -4.3 yr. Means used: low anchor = 2.65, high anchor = 2.82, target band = 3.03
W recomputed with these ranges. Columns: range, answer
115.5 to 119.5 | 3.06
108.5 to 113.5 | 3.03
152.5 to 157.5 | 3.12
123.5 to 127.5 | 2.83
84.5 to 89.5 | 2.37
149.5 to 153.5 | 3.02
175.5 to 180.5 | 2.89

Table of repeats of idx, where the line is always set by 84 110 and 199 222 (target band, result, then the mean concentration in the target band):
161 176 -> -0.15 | 3.09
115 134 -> -0.13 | 2.93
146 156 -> -0.14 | 3.02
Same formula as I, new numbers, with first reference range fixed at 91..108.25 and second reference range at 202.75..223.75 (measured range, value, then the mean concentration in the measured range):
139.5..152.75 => -1.4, 3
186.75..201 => 1.4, 2.53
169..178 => -0.8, 3.01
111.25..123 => -1.9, 3.08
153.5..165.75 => -2.1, 3.21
